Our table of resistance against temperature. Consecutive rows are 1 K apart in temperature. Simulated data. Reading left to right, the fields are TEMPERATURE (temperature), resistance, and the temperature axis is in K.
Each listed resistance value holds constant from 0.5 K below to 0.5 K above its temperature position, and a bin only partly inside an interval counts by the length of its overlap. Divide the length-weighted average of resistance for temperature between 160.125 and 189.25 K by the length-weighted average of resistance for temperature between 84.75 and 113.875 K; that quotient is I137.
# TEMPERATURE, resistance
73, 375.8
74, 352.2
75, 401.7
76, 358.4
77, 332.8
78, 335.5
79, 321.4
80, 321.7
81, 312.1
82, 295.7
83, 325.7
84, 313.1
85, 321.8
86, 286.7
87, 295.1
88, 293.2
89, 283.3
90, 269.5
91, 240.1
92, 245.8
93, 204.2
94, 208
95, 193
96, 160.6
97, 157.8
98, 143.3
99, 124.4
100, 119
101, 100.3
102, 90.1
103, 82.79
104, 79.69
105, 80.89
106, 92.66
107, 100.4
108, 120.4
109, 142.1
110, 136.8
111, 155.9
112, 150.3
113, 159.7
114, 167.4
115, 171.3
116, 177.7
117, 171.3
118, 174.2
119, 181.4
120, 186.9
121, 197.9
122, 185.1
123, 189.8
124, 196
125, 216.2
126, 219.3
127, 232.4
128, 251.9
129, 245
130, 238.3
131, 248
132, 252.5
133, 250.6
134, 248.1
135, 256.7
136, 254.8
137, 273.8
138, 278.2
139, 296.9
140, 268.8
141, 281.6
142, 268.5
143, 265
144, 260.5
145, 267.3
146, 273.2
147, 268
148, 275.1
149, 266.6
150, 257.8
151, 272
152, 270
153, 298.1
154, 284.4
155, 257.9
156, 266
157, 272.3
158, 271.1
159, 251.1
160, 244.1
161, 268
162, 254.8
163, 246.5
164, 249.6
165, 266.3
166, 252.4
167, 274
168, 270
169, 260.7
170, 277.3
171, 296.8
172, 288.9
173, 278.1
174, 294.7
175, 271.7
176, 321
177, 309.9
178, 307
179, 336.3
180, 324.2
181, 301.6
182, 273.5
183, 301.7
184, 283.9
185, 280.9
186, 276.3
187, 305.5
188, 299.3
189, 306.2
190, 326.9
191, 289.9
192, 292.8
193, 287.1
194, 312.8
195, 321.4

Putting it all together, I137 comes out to 1.65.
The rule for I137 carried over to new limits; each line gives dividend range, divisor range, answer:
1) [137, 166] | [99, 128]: 1.74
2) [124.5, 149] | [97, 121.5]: 1.87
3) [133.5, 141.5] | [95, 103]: 2.09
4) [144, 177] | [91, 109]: 1.96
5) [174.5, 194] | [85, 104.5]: 1.57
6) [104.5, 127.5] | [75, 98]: 0.60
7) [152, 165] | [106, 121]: 1.69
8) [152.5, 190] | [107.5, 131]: 1.51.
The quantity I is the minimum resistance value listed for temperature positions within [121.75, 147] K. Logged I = 185.1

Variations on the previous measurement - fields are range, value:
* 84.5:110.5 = 79.69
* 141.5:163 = 244.1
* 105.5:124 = 92.66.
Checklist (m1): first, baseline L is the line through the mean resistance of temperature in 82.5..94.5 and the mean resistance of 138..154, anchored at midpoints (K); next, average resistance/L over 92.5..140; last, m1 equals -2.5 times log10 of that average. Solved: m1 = 0.44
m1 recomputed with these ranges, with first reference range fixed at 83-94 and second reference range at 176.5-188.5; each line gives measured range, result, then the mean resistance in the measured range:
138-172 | 0.09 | 269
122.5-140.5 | 0.17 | 245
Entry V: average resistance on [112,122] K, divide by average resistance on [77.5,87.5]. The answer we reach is 0.56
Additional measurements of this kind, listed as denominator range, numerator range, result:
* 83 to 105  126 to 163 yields 1.31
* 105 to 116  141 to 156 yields 1.95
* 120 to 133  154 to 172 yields 1.19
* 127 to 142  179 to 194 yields 1.15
